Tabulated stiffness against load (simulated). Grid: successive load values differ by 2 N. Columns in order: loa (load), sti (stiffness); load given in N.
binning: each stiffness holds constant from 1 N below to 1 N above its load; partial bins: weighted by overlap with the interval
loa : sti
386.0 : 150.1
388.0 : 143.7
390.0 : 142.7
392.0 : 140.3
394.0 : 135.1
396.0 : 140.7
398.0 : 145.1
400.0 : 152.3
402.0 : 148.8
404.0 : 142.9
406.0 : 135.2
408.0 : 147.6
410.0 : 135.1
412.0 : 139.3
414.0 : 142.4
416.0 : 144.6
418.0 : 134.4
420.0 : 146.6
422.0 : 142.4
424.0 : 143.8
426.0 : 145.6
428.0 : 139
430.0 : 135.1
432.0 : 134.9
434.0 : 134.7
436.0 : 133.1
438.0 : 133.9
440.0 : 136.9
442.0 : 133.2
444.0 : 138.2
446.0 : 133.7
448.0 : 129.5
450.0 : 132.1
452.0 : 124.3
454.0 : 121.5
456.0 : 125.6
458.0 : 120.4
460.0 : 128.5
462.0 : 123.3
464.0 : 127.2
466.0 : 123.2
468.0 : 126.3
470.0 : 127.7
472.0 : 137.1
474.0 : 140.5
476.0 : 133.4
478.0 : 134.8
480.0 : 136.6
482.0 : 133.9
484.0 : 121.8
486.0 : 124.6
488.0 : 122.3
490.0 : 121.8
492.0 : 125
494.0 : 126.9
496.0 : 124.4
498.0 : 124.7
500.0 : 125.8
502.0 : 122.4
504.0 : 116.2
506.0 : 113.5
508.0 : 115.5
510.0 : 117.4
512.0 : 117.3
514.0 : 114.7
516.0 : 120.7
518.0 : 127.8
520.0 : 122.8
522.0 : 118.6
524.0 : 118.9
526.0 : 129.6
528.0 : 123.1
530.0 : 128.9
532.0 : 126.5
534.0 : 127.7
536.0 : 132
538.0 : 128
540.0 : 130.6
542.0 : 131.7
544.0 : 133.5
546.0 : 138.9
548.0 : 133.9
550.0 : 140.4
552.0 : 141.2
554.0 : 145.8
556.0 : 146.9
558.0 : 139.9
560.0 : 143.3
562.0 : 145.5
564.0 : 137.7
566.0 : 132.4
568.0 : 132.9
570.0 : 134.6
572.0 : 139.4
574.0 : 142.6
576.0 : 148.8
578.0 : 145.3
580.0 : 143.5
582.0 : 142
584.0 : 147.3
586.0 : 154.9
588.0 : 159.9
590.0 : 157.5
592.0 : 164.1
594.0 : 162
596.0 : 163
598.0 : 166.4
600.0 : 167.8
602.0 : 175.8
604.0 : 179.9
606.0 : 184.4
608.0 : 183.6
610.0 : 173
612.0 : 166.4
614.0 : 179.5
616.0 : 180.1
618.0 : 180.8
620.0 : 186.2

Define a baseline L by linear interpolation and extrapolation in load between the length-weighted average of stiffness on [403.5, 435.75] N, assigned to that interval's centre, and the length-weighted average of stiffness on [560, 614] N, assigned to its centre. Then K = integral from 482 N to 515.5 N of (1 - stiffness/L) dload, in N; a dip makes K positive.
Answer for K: 6.0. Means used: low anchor 140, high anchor 156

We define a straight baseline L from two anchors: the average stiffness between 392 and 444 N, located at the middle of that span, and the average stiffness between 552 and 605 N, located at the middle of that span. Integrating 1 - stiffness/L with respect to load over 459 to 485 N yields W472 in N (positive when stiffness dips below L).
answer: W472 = 2.4 N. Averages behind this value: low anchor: 140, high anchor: 151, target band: 130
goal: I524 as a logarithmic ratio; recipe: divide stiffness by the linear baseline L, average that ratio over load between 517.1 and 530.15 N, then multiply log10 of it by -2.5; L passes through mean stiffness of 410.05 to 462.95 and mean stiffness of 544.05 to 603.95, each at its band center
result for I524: 0.16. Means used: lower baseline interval 135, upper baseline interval 148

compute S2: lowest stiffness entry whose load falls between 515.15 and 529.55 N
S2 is 118.6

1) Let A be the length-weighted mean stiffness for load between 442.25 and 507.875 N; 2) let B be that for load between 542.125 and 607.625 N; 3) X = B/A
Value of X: 1.2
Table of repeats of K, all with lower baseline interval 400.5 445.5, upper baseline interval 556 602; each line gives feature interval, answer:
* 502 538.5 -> 5.9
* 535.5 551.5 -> 1.4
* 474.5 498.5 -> 2.6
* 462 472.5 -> 1.1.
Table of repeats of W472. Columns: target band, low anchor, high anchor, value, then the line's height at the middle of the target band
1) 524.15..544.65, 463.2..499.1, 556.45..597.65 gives 1.5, 139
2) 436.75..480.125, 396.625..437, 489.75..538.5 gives 1.0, 133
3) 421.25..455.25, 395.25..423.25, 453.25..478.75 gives 0.2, 135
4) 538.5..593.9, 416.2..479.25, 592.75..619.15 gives 7.1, 164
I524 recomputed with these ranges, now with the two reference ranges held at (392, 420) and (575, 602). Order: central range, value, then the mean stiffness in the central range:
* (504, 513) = 0.28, 116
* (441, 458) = 0.13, 129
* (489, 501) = 0.19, 125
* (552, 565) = 0.08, 143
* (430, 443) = 0.08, 134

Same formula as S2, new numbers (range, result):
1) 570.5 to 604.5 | 139.4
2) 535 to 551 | 128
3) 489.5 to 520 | 113.5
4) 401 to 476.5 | 120.4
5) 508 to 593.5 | 114.7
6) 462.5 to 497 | 121.8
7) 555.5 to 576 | 132.4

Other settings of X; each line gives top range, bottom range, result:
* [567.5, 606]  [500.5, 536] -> 1.28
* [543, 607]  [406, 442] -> 1.08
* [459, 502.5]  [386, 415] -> 0.90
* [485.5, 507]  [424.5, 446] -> 0.90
